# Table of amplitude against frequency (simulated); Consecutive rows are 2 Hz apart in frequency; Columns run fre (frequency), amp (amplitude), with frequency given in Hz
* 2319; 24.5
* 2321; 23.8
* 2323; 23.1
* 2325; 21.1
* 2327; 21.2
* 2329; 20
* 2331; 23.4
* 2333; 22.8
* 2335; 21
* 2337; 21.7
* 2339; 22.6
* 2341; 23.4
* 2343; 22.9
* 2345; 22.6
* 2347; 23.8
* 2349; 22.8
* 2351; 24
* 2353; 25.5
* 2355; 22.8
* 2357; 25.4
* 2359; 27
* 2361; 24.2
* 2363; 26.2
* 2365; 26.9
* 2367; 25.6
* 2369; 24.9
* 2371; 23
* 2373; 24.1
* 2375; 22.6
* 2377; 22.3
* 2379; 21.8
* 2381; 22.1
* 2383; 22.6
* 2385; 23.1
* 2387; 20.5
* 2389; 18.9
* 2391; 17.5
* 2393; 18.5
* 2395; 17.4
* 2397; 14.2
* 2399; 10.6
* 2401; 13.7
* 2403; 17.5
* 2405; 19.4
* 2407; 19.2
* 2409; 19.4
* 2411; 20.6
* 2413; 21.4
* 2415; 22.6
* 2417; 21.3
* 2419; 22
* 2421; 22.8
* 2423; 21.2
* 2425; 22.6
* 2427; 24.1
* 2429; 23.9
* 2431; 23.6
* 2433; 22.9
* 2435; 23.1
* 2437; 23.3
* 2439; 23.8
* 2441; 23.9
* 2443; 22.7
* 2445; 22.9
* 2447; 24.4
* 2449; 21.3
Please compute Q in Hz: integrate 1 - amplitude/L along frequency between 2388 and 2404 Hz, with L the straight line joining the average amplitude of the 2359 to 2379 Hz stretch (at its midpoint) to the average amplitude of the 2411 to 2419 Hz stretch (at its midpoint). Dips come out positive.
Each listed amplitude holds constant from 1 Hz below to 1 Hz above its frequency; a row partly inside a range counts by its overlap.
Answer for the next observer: 4.75 Hz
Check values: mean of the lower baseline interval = 24.4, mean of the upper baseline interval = 21.7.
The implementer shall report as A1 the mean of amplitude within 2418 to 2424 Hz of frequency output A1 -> 22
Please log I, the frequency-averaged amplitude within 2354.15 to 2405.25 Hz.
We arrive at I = 21.3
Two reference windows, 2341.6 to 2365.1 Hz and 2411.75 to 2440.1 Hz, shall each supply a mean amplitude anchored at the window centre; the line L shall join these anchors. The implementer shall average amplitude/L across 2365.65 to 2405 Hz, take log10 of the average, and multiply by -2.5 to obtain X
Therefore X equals 0.180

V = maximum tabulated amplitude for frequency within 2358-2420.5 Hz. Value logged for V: 27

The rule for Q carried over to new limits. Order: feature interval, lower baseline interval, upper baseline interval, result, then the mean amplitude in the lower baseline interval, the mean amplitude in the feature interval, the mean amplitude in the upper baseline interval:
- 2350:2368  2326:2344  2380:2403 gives -4.3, 22.1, 25.3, 18.1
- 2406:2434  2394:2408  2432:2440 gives -2.9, 16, 22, 23.3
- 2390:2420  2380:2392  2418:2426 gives 4.4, 20.8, 18.4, 22.1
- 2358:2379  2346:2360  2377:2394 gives -1.7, 24.5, 24.5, 20.7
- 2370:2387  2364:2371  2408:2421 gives 1.3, 25.4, 22.6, 21.3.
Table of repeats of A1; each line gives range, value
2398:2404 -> 13.9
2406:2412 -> 19.7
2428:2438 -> 23.4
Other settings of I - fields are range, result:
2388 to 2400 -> 16.2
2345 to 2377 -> 24.5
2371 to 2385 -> 22.7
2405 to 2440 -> 22.1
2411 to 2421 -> 21.8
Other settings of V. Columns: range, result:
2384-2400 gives 23.1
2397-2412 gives 20.6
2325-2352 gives 24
